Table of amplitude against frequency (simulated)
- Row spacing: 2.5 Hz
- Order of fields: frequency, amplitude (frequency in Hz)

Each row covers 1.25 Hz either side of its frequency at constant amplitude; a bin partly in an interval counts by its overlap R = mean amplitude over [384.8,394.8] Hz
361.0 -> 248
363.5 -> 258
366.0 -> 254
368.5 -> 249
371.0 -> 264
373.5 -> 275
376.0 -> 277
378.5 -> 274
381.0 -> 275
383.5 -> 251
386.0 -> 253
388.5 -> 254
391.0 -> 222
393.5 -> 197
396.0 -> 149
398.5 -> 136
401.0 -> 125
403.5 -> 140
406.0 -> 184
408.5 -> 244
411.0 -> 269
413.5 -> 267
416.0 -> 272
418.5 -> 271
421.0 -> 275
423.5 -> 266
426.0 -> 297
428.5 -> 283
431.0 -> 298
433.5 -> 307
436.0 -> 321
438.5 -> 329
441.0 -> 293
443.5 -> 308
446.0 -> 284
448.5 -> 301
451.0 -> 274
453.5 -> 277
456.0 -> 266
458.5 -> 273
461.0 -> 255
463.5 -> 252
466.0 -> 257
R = 231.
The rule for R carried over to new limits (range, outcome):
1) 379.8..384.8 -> 263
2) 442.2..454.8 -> 289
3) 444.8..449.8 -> 292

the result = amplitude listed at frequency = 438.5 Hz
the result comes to 329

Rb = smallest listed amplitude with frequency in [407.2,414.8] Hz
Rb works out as 244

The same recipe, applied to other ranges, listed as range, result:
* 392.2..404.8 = 125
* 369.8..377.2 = 264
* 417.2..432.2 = 266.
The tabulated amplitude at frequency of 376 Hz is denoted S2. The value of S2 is 277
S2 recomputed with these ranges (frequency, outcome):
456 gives 266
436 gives 321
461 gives 255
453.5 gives 277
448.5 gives 301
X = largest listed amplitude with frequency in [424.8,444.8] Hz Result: 329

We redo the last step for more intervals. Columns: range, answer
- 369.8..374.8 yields 275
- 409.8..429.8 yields 297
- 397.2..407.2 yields 184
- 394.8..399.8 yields 149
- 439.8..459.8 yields 308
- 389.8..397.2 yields 222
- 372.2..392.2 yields 277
